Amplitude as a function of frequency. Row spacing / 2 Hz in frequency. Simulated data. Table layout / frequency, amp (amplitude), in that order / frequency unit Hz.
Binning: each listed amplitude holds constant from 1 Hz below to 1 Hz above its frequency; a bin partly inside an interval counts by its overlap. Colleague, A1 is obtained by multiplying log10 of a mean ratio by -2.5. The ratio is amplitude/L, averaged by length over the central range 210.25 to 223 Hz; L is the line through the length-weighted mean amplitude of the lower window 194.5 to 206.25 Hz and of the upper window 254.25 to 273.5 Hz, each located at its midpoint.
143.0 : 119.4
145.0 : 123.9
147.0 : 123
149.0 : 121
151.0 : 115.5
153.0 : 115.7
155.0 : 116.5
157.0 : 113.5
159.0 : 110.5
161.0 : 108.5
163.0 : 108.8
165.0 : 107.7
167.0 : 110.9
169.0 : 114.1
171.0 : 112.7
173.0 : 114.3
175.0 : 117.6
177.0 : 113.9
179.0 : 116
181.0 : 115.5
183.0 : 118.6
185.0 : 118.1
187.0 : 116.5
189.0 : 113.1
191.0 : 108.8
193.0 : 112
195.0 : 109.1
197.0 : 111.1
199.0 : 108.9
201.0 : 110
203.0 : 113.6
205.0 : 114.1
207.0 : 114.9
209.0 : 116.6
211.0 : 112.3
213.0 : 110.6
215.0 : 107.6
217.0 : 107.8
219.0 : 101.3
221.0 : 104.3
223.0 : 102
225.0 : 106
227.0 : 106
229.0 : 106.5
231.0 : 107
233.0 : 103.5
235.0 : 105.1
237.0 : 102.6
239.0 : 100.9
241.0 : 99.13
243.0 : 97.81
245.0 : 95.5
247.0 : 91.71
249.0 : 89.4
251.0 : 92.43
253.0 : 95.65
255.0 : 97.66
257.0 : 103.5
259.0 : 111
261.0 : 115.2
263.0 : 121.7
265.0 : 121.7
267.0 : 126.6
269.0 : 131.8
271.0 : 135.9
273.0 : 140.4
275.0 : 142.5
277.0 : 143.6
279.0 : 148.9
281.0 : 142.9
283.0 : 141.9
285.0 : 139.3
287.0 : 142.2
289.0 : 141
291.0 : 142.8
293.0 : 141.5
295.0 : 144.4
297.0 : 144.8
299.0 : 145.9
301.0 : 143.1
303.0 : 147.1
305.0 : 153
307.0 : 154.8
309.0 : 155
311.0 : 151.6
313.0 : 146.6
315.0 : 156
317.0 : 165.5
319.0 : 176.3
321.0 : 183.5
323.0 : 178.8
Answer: 0.07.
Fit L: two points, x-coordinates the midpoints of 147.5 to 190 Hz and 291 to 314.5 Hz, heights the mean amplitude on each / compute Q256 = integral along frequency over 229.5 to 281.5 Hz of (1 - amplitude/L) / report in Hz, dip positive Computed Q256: 8.7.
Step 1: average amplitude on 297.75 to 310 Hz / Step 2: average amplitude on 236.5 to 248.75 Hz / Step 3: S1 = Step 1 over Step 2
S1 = 1.5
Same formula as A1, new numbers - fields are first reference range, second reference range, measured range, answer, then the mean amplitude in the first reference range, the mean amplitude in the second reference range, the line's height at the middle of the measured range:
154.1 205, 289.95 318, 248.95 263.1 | 0.30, 113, 149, 135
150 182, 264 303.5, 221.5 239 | 0.22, 113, 140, 128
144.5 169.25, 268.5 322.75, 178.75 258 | 0.21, 114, 149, 130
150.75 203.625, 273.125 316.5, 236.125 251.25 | 0.34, 113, 146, 132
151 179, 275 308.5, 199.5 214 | 0.10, 113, 145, 123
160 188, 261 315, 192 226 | 0.12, 114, 142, 122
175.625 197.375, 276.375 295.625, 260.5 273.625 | 0.08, 114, 143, 137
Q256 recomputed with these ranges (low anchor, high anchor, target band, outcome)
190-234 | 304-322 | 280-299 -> 0.74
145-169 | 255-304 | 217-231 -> 2.32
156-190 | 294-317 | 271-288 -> 0.06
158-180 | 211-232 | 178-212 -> -1.31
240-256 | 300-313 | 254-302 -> -4.11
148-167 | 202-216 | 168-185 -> -0.39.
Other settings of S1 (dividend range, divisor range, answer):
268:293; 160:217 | 1.25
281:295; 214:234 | 1.35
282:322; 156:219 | 1.34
